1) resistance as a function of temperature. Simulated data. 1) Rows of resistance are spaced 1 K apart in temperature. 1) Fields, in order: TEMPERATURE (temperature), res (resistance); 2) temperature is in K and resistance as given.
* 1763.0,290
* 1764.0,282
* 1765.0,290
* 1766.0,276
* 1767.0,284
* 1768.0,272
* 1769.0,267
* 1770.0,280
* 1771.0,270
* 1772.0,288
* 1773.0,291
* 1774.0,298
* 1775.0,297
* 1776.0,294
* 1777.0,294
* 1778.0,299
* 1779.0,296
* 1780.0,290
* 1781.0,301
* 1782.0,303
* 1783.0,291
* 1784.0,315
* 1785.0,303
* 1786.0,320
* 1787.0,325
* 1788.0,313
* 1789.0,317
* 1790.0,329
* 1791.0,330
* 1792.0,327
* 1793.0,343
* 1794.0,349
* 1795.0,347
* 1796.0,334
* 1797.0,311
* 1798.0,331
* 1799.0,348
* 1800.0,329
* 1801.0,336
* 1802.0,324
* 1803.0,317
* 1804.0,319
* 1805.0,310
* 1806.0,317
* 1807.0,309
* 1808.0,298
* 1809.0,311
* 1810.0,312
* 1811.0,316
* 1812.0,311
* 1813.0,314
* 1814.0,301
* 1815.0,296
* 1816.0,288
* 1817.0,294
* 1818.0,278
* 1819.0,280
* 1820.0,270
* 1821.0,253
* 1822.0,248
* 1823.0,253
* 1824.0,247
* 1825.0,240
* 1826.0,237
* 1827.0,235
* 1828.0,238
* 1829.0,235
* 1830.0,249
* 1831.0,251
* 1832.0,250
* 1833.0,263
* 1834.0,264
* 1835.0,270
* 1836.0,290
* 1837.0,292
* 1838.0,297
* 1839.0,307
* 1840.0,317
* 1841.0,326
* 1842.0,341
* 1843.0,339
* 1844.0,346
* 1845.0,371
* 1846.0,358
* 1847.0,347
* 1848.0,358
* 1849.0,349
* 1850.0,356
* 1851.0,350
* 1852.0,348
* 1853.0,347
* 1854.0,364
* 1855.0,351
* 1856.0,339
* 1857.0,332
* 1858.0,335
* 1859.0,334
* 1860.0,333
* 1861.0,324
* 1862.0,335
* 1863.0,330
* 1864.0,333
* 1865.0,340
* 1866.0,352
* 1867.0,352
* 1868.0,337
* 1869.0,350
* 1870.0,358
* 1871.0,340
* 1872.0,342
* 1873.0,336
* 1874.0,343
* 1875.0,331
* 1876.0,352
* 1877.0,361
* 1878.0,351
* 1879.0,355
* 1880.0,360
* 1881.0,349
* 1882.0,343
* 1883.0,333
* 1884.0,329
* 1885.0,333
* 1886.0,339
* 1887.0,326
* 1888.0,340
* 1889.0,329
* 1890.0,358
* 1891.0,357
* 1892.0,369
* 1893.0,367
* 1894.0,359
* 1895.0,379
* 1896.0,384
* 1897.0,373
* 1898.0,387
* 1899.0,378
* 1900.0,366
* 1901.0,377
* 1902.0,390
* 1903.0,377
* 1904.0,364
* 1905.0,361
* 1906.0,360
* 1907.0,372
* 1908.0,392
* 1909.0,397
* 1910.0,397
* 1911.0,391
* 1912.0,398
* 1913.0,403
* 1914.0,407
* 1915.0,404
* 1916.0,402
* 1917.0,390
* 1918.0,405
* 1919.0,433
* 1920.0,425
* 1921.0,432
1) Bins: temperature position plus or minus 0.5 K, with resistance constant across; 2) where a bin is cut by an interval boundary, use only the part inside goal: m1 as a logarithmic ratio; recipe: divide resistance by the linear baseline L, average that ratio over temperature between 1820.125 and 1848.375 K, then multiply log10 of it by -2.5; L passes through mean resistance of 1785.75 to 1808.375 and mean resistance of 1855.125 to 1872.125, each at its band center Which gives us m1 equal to 0.167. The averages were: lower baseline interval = 326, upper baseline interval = 339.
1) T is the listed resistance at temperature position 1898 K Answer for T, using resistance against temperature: 387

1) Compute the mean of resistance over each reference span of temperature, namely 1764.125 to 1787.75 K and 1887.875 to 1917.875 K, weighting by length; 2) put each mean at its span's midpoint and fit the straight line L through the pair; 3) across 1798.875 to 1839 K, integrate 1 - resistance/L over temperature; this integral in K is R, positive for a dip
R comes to 4.6 K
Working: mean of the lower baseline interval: 293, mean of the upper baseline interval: 378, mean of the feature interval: 284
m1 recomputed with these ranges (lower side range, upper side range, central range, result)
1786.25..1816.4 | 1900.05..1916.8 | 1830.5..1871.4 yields 0.073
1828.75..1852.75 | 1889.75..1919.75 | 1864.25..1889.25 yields 0.028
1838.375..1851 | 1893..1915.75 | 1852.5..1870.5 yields 0.039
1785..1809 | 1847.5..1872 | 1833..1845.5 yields 0.088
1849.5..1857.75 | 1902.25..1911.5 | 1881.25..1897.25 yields 0.055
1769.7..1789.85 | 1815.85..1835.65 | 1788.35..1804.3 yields -0.164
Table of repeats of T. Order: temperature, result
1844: 346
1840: 317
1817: 294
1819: 280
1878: 351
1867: 352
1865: 340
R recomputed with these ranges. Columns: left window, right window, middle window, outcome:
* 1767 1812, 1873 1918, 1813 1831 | 3.57 K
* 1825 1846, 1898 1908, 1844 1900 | -2.78 K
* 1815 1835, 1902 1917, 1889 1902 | -0.14 K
